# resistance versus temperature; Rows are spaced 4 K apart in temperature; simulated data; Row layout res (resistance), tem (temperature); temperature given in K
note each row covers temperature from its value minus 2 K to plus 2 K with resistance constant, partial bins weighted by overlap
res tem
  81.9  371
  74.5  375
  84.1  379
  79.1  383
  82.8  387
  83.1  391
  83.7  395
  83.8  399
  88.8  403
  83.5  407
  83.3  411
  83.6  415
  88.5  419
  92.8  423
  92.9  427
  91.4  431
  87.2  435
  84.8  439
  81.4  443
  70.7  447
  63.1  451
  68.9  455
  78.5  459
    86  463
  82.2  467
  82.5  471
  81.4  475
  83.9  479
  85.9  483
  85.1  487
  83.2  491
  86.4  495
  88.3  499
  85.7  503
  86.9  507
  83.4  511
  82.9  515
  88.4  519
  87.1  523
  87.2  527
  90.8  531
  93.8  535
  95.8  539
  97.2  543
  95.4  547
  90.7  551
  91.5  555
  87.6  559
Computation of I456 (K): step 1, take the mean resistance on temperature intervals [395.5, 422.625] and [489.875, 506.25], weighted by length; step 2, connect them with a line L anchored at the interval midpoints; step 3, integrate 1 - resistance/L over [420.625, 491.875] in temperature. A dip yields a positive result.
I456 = 2.93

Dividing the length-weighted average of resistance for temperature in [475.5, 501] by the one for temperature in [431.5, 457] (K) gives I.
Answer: 1.11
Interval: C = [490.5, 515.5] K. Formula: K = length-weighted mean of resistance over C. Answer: 85.5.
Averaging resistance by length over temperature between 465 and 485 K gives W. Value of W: 83.2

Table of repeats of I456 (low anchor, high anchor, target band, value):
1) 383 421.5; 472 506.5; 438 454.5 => 2.11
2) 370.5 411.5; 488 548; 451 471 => 1.93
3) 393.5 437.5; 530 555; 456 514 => 4.42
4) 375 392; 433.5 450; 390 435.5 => -3.64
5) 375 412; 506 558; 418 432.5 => -1.18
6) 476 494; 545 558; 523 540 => -0.24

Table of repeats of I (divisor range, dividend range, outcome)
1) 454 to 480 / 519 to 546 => 1.14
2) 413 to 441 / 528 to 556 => 1.05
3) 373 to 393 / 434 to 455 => 0.94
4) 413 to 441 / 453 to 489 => 0.92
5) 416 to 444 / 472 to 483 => 0.94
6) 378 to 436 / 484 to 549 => 1.03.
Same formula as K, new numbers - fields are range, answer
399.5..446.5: 86.5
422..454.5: 82.1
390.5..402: 84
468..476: 82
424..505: 82.6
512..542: 89.5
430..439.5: 87.9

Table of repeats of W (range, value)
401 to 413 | 85.2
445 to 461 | 70.3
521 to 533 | 88.4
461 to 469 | 84.1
